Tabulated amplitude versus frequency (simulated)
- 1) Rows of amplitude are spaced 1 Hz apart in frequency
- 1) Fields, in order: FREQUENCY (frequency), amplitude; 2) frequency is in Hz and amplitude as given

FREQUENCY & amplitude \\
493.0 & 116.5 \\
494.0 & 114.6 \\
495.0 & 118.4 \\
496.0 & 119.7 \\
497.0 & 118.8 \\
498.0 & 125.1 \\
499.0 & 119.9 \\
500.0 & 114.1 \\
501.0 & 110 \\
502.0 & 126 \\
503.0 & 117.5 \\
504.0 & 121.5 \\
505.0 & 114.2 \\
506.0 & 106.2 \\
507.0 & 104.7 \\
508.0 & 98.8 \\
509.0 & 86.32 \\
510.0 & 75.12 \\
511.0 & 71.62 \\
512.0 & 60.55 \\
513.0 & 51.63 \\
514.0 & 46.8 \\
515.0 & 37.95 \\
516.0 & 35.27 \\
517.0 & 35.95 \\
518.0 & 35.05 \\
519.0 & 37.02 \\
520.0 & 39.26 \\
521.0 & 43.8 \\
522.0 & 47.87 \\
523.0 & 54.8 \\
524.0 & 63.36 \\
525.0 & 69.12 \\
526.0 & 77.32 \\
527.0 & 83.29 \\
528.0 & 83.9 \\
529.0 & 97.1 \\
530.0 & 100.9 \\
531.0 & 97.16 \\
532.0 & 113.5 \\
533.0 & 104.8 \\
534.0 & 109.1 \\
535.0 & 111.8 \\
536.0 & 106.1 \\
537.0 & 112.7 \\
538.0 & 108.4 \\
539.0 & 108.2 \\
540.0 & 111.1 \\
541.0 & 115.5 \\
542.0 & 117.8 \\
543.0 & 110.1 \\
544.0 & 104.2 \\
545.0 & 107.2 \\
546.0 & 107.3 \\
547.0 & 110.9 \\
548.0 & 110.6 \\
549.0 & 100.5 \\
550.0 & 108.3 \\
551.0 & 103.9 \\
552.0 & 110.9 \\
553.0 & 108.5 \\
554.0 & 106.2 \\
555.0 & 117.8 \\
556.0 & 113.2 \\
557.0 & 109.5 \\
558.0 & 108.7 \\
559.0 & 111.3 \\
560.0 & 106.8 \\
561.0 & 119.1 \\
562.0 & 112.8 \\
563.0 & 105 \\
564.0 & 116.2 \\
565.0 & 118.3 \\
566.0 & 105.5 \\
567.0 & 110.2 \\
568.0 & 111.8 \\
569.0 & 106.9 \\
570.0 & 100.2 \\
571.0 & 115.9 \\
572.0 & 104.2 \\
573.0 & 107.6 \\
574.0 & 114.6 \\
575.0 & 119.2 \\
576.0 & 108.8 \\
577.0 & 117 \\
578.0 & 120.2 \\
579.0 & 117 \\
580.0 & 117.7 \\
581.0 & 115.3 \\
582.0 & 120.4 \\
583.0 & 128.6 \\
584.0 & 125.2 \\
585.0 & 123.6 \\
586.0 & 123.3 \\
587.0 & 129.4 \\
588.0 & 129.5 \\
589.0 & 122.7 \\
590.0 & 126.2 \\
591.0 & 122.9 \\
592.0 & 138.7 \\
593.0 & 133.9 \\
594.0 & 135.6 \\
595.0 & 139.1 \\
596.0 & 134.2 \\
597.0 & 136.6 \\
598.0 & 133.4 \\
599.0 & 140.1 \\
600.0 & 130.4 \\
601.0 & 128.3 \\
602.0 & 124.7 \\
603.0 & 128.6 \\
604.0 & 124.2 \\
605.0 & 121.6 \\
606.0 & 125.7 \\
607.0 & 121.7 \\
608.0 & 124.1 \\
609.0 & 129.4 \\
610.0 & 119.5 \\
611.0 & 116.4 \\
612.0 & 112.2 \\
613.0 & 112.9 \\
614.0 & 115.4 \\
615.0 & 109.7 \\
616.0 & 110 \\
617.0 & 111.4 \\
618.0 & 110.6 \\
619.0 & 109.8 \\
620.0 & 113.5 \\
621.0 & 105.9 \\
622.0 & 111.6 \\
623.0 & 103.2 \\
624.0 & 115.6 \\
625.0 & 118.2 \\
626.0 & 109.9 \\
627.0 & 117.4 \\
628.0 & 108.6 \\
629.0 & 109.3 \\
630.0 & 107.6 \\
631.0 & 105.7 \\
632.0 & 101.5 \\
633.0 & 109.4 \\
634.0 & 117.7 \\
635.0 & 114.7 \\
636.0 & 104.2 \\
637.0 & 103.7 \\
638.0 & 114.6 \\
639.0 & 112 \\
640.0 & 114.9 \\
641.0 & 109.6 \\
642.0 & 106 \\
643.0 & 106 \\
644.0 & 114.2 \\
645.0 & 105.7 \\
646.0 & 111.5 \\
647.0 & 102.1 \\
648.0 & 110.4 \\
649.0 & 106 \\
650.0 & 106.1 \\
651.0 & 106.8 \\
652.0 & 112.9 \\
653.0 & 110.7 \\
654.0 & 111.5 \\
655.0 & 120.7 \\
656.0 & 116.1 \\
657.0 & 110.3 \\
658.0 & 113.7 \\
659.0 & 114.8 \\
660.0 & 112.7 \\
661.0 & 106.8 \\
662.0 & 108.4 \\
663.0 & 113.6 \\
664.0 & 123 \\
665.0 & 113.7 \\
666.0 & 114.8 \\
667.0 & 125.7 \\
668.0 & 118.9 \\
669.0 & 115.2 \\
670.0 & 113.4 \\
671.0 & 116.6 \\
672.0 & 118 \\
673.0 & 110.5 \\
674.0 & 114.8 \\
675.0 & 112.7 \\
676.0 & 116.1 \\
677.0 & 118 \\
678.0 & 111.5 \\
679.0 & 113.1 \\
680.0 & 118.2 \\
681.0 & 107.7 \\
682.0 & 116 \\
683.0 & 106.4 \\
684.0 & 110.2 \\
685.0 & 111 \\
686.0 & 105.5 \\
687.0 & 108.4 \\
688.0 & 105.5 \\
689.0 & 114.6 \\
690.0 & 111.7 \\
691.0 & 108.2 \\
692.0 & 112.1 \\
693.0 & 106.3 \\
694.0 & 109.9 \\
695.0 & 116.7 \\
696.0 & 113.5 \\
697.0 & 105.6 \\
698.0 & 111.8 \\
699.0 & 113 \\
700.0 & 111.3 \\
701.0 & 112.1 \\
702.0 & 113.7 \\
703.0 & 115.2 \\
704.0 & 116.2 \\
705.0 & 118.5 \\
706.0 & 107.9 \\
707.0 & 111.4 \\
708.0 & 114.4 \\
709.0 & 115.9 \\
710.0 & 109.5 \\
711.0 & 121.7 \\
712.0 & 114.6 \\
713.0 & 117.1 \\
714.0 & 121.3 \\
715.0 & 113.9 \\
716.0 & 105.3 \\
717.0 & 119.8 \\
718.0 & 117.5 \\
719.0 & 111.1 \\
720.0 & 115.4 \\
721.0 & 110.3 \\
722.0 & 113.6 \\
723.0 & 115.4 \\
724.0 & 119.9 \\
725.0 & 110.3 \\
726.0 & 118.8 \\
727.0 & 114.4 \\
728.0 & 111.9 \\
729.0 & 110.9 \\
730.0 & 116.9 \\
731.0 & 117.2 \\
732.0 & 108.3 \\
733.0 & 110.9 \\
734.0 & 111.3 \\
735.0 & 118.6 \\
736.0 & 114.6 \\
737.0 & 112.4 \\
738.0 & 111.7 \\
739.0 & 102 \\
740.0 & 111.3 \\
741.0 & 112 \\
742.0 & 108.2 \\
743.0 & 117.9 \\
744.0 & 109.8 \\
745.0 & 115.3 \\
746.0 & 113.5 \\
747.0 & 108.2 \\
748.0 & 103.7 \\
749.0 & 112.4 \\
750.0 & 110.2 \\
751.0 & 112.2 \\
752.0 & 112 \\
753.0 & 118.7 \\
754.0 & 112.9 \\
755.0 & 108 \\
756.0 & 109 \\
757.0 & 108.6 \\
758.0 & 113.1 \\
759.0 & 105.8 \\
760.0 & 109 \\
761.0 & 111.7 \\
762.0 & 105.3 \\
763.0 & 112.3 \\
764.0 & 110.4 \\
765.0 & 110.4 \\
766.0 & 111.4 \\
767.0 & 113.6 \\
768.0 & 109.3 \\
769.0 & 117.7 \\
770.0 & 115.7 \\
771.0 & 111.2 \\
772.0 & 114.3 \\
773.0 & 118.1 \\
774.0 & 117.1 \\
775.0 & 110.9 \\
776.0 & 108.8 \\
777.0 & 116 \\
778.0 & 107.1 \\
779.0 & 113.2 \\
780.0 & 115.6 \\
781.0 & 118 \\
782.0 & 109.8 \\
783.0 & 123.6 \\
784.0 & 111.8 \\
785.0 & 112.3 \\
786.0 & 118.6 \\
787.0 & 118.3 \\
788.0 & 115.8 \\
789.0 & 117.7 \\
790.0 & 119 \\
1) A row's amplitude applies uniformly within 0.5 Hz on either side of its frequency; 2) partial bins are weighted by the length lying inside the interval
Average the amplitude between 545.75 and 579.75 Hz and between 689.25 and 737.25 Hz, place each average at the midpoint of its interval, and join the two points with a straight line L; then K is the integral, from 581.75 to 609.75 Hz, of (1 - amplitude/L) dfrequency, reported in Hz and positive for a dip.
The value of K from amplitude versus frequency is -4.3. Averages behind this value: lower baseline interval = 111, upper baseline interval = 114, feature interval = 129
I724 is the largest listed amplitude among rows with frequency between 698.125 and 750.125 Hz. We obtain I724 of 121.7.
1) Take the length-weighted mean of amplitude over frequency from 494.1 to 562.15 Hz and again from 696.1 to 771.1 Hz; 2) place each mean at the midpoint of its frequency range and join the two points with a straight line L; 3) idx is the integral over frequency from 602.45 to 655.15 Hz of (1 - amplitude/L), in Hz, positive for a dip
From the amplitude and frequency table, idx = -4.5 Hz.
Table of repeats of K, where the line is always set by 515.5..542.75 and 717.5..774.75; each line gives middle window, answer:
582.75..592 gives -3.7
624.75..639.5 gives -2.1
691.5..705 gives -0.8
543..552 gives -2.3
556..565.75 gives -2.8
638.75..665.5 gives -3.1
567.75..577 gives -2.3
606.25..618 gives -2.8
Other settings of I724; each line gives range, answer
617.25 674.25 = 125.7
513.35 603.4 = 140.1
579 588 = 129.5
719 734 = 119.9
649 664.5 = 123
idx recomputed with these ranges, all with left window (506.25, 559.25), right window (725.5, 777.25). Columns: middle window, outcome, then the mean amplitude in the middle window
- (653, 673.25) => -2.4 Hz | 115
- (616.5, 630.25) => -1.8 Hz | 111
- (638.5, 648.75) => -0.9 Hz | 109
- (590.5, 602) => -4.6 Hz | 134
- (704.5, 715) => -0.7 Hz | 115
